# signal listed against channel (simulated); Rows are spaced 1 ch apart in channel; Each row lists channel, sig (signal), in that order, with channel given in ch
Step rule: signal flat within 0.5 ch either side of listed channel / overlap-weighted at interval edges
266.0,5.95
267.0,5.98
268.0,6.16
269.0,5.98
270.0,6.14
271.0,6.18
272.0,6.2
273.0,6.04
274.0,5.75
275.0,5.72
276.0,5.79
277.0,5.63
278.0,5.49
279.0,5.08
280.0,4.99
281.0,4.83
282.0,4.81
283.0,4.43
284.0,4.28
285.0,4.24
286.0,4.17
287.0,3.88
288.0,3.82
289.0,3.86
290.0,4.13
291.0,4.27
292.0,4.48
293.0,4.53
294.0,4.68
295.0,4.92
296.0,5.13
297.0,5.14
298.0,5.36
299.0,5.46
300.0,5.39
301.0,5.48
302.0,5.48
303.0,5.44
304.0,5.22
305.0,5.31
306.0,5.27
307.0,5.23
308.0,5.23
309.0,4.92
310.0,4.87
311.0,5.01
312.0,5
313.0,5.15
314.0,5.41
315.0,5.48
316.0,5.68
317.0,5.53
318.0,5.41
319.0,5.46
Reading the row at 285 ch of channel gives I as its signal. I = 4.24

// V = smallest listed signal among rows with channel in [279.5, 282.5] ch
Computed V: 4.81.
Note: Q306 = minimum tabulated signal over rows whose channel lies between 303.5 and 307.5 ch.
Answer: 5.22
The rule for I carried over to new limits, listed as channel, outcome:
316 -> 5.68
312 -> 5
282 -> 4.81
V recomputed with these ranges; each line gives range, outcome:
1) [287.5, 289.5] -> 3.82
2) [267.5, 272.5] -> 5.98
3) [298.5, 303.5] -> 5.39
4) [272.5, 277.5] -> 5.63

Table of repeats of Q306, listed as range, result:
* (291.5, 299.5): 4.48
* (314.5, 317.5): 5.48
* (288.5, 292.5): 3.86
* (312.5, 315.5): 5.15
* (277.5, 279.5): 5.08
